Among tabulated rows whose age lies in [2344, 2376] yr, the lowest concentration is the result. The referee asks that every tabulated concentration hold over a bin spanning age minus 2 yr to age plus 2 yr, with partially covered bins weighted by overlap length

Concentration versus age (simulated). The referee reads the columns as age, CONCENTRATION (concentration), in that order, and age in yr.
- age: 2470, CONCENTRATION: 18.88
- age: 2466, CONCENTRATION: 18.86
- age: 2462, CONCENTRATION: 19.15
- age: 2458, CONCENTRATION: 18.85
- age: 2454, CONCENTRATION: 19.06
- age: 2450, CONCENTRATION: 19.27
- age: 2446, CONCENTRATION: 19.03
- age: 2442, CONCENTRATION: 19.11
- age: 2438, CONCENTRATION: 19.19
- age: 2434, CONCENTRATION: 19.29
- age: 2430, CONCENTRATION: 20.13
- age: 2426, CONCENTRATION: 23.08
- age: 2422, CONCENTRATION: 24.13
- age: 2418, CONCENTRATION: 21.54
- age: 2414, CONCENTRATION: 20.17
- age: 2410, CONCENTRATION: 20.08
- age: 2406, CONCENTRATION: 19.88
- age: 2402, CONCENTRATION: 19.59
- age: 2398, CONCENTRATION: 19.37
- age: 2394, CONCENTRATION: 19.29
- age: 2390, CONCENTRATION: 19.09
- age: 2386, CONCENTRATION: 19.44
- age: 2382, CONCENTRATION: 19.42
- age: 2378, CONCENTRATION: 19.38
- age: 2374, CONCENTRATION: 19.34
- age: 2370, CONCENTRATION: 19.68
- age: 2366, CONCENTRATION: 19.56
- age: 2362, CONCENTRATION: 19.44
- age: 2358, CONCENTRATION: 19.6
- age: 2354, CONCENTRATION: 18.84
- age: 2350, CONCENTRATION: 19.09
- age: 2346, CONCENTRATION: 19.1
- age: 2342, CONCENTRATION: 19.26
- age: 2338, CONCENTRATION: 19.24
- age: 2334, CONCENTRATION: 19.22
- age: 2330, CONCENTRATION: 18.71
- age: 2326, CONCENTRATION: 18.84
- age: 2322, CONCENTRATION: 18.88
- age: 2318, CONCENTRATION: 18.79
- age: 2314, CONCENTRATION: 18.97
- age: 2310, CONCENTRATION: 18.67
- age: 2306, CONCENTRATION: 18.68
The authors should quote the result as 18.84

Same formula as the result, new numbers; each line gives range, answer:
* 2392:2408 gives 19.29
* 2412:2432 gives 20.13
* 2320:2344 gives 18.71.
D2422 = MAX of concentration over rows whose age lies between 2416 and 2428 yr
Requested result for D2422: 24.13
